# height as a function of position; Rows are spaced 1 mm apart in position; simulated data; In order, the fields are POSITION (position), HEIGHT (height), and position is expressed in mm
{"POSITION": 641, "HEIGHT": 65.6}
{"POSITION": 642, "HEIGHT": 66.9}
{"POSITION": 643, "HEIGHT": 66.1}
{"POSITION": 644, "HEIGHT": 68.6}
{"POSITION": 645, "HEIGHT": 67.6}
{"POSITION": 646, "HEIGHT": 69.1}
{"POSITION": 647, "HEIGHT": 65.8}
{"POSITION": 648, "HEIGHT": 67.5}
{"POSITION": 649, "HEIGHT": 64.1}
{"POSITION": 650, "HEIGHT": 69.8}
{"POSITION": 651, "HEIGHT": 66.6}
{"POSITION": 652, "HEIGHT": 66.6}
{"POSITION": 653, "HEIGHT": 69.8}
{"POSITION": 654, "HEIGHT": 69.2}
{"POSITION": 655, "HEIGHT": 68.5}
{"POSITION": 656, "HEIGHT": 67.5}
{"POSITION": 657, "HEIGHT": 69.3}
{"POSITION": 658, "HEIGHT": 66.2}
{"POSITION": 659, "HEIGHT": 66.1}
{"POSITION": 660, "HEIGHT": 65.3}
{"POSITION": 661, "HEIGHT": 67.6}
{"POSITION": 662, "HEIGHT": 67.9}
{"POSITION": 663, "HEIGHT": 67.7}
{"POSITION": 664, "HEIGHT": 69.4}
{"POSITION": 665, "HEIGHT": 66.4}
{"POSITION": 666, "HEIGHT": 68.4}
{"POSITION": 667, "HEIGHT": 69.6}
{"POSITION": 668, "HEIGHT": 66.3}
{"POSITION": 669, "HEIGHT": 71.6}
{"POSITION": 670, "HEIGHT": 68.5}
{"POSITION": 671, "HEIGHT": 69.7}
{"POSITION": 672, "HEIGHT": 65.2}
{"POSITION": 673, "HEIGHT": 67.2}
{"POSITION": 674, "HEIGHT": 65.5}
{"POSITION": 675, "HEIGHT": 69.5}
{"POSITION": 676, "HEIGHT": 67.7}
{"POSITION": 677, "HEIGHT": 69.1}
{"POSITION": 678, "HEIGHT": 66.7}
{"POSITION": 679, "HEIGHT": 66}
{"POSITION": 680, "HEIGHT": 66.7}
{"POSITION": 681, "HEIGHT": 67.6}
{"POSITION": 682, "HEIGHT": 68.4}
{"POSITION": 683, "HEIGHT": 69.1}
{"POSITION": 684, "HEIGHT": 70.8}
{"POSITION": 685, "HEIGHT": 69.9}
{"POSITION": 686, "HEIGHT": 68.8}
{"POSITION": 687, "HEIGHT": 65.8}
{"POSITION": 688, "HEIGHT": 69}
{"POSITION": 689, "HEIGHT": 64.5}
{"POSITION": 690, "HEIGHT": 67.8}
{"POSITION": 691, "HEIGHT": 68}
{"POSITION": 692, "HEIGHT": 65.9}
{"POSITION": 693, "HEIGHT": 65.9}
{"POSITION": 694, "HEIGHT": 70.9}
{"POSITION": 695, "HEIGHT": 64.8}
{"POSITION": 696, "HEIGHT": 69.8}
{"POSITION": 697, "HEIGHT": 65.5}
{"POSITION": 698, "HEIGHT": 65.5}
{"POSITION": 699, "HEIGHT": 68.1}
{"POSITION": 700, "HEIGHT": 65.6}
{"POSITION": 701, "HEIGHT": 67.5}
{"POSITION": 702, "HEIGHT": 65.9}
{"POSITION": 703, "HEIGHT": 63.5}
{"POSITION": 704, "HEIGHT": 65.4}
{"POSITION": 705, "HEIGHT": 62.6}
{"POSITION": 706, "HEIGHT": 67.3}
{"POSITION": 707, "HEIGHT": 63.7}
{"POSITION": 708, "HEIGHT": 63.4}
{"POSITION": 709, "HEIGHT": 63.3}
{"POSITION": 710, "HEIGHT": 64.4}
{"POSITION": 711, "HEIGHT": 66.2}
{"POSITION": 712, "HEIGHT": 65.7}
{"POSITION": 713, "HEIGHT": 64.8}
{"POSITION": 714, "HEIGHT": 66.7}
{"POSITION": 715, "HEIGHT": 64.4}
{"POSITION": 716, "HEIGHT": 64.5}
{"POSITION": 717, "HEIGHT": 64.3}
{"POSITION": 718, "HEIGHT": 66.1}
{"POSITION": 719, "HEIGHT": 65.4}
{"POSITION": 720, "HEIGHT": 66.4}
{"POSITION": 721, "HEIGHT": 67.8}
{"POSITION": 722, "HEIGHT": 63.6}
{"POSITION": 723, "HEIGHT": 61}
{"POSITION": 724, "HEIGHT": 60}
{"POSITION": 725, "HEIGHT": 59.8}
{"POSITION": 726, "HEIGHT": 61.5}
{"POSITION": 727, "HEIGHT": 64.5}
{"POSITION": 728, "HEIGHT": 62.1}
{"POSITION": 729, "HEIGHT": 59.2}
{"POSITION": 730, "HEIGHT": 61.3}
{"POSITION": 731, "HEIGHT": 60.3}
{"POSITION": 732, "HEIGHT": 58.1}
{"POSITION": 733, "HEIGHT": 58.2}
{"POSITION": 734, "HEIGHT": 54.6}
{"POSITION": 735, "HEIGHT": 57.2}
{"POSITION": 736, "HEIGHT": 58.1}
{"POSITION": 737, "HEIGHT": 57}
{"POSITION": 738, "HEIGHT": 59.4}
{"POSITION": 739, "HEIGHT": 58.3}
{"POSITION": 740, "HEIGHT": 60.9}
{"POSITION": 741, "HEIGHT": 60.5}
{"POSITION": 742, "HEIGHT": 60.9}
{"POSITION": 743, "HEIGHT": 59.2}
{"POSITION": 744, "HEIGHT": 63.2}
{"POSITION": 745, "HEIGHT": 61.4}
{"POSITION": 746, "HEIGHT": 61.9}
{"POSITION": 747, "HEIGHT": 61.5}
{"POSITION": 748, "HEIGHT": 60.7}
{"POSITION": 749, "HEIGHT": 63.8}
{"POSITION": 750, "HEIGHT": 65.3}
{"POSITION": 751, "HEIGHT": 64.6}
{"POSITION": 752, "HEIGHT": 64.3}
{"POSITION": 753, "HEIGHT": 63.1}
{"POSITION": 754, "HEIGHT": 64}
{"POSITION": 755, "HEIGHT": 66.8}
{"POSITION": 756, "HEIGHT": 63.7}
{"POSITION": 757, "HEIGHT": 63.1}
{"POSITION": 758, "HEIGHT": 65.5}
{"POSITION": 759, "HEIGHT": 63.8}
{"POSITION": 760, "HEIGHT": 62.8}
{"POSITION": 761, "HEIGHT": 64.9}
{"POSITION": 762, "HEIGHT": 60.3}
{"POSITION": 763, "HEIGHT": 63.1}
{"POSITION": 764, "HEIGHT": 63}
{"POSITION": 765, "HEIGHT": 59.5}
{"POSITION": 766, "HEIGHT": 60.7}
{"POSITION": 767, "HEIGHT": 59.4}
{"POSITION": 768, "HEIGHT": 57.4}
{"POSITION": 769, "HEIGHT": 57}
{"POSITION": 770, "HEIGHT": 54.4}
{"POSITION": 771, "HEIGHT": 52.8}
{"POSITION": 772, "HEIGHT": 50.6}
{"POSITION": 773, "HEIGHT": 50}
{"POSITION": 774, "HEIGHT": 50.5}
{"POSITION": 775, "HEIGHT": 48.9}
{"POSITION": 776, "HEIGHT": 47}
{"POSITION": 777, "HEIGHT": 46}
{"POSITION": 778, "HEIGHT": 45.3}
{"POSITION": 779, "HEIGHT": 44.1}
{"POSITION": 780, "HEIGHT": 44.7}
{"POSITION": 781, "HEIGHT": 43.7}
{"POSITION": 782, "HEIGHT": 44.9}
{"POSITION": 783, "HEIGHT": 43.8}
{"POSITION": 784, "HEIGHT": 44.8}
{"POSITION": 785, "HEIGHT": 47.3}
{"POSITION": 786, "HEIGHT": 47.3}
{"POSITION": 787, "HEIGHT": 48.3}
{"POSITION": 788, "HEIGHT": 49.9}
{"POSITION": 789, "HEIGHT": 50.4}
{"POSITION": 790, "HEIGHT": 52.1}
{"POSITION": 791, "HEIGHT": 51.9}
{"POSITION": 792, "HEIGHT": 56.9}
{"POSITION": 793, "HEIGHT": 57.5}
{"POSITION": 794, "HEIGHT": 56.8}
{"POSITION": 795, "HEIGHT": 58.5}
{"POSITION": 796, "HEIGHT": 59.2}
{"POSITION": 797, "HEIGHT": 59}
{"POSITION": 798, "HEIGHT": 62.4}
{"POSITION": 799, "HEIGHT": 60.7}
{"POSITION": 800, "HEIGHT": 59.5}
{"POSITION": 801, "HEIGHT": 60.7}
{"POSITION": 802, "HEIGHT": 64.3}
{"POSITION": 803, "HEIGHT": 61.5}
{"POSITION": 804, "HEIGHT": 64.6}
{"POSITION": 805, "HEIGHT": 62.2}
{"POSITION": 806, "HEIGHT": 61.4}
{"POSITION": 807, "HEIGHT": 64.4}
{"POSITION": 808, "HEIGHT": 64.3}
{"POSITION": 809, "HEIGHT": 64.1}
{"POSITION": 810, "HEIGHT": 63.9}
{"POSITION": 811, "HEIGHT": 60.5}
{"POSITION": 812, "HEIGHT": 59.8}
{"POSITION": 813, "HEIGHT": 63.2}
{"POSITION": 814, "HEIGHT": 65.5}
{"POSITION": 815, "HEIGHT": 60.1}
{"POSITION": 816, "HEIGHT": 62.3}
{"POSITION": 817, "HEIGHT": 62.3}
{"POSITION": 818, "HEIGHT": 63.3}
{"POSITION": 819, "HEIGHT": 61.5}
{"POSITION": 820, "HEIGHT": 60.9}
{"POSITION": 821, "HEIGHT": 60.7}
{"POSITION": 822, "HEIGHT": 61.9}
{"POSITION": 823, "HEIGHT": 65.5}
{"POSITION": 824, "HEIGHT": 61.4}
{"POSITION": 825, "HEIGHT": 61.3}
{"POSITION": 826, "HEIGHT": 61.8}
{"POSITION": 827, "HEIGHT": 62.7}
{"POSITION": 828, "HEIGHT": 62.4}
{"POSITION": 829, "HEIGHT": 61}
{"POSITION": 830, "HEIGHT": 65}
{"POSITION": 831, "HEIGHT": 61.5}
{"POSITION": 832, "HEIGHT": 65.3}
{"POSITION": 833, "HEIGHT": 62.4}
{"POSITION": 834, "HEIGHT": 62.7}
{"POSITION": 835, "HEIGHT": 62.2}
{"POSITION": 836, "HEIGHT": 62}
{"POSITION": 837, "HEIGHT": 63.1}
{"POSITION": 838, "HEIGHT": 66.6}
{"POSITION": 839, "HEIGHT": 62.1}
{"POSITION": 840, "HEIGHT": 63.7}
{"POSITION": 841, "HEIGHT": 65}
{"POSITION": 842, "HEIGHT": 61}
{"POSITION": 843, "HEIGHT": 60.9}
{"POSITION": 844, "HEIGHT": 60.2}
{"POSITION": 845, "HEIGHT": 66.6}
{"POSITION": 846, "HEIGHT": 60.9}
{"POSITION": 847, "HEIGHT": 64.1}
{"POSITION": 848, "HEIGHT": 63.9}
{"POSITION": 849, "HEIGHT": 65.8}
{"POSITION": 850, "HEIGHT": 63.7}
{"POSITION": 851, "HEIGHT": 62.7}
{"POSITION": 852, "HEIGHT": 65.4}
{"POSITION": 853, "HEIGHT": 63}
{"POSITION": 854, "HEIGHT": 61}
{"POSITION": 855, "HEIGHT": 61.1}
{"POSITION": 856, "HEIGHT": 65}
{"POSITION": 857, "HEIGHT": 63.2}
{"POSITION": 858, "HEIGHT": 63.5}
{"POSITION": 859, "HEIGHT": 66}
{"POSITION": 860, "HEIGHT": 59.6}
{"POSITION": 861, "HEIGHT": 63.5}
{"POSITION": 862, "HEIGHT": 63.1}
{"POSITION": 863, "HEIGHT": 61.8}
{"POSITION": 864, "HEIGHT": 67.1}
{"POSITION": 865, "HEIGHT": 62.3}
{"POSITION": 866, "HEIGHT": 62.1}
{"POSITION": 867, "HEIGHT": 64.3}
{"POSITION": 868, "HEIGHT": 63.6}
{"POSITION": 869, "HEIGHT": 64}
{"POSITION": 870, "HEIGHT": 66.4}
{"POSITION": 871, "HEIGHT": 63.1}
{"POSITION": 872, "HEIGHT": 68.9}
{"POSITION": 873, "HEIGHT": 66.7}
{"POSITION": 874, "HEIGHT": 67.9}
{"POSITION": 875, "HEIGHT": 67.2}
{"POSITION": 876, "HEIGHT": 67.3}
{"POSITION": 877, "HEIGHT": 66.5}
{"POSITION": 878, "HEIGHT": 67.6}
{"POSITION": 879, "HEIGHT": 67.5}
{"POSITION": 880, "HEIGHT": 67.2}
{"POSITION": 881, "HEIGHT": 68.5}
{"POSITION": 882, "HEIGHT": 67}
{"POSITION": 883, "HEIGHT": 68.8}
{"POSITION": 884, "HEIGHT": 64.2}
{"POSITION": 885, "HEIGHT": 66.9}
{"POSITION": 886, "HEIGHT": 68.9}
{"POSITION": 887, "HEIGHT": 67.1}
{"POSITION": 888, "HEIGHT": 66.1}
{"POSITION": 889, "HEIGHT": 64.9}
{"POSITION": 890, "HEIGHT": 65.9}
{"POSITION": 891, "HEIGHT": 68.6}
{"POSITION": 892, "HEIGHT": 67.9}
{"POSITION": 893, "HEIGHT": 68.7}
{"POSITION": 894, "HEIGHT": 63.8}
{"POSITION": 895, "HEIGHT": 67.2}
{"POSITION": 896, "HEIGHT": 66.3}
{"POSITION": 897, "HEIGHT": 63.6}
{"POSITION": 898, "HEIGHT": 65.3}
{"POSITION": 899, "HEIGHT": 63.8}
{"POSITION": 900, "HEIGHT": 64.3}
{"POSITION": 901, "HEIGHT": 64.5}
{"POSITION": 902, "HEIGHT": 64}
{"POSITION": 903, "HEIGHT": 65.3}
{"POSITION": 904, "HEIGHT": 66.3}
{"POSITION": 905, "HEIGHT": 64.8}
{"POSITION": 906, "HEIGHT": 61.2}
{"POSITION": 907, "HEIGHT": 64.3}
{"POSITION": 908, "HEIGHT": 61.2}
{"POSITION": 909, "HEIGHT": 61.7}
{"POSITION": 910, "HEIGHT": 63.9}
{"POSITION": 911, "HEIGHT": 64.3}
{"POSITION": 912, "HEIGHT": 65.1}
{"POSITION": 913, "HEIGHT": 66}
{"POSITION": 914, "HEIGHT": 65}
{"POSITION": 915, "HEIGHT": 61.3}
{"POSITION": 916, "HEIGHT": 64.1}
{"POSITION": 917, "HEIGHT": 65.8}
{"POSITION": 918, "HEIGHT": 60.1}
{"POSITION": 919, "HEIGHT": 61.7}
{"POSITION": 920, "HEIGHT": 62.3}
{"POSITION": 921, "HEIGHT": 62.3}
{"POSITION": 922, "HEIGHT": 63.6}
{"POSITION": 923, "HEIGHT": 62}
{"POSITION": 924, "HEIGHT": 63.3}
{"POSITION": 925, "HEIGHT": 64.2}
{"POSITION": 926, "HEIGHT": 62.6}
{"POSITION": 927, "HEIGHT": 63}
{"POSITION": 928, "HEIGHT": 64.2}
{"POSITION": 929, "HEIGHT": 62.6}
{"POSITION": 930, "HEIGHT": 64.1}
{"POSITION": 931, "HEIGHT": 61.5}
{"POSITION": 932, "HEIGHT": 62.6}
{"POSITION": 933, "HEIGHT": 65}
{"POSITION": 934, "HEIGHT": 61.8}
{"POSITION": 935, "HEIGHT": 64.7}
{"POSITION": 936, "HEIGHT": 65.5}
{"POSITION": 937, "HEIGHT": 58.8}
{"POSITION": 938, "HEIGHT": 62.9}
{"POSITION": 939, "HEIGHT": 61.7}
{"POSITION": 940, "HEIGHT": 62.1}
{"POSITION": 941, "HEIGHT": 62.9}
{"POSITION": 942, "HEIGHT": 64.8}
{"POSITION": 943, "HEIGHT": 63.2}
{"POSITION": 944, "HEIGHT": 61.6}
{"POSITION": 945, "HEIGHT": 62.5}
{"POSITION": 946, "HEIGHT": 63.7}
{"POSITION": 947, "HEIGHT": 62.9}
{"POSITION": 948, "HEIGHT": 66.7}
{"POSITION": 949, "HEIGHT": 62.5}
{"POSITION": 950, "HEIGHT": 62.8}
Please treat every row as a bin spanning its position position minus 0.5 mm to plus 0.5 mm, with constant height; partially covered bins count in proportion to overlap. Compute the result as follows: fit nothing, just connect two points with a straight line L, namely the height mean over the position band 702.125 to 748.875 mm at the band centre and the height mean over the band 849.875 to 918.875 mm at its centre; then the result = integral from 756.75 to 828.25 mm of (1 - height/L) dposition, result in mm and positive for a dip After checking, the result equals 6.7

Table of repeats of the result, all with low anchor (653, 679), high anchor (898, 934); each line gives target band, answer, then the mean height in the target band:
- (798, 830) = 1.5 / 62.3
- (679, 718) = 0.5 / 66.4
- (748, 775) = 2.4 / 60.3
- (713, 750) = 2.8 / 61.6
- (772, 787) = 4.4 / 46.5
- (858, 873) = 0.1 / 64.1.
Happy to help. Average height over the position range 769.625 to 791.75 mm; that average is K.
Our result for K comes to 48.2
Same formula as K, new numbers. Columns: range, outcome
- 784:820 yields 58.9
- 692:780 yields 61.3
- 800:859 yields 62.8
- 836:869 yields 63.3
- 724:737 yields 59.5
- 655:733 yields 66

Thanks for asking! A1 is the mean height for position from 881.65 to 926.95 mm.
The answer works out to 64.6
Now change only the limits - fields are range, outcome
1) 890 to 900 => 66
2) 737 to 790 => 56.5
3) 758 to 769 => 61.5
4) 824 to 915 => 64.4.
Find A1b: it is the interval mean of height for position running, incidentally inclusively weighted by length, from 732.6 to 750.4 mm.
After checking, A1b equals 60.1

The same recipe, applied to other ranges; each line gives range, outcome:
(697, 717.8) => 65.2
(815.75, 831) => 62.2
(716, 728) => 63.6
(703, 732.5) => 63.6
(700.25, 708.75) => 64.9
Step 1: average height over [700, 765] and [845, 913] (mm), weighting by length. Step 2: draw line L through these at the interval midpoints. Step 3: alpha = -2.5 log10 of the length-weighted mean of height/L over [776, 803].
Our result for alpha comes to 0.21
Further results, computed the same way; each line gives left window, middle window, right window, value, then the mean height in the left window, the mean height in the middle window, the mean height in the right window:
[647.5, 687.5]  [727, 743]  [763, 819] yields 0.04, 67.8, 59.2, 56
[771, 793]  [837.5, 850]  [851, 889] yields -0.06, 48.3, 63.4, 65.2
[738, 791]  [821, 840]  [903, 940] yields -0.06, 56.4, 62.8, 63.2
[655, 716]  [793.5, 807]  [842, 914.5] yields 0.08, 67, 61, 64.8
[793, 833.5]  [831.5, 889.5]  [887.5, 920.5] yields -0.02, 61.9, 64.5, 64.5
